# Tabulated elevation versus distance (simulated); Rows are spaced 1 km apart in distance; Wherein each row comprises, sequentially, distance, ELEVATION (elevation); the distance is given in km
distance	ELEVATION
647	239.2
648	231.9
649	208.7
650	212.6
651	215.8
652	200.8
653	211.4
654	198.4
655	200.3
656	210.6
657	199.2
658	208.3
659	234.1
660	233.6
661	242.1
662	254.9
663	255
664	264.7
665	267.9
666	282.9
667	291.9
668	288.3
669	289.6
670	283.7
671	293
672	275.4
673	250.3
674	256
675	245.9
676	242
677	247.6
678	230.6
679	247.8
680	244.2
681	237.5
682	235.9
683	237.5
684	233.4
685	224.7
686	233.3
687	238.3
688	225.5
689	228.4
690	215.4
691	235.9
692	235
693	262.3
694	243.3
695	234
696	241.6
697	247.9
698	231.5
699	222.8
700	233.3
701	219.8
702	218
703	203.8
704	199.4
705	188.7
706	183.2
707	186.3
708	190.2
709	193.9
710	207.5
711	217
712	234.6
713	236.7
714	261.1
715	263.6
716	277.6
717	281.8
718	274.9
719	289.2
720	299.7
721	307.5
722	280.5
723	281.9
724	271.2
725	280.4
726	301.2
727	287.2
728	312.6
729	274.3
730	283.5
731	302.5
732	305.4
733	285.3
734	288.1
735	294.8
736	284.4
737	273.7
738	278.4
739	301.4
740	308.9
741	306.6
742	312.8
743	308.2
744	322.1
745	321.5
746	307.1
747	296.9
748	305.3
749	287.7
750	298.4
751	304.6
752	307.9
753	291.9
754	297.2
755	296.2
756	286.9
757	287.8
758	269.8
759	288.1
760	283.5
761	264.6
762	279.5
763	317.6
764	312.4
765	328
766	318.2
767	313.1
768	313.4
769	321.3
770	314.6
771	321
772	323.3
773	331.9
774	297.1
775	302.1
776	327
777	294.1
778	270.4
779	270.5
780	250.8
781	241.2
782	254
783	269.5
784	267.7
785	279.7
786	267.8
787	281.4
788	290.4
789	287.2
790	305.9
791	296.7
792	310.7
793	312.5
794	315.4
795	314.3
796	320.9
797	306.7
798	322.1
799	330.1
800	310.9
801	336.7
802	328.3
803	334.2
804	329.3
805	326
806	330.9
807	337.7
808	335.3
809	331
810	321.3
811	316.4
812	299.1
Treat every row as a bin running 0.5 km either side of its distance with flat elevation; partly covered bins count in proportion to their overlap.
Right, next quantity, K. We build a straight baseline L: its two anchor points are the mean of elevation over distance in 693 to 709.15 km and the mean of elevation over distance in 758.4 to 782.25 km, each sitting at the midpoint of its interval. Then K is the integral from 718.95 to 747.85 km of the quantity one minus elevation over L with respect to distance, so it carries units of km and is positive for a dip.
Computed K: -4.7 km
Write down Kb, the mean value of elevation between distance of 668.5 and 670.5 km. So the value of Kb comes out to 287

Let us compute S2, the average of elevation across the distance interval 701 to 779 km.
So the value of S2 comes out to 282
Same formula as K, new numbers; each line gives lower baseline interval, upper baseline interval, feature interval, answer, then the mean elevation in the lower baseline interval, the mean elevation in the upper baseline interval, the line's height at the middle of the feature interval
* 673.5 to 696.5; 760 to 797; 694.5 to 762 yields -1.0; 238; 297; 265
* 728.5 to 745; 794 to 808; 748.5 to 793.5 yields 2.5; 296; 325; 312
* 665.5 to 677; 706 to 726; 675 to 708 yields 4.5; 272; 254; 264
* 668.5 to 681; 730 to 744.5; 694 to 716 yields 4.4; 258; 298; 277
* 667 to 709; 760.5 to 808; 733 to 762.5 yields -1.8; 236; 304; 278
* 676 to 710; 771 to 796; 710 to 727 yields -1.8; 226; 291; 244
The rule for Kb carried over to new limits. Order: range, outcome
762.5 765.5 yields 319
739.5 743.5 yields 309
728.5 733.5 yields 290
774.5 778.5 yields 298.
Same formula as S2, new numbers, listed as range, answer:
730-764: 296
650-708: 236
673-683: 243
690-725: 240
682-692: 231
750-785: 294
